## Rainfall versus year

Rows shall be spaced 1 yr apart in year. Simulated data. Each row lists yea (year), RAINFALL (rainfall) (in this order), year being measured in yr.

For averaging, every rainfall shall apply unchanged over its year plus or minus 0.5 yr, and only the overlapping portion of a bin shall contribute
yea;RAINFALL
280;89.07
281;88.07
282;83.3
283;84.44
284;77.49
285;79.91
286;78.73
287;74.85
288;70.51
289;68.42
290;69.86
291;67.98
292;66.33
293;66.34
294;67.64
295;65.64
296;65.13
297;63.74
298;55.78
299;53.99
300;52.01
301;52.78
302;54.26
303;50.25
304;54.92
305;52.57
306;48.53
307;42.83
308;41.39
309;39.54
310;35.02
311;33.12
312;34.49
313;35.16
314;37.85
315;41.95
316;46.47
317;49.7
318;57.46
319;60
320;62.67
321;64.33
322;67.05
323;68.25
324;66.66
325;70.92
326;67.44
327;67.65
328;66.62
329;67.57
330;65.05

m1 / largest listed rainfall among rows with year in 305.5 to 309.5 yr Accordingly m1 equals 48.53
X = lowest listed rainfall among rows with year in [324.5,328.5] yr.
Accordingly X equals 66.62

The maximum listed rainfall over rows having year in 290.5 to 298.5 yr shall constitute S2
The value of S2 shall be 67.98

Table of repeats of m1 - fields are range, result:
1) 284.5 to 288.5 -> 79.91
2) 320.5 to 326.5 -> 70.92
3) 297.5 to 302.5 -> 55.78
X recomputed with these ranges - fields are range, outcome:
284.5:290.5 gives 68.42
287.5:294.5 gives 66.33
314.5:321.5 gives 41.95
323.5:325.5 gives 66.66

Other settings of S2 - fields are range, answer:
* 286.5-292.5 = 74.85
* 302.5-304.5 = 54.92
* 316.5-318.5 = 57.46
